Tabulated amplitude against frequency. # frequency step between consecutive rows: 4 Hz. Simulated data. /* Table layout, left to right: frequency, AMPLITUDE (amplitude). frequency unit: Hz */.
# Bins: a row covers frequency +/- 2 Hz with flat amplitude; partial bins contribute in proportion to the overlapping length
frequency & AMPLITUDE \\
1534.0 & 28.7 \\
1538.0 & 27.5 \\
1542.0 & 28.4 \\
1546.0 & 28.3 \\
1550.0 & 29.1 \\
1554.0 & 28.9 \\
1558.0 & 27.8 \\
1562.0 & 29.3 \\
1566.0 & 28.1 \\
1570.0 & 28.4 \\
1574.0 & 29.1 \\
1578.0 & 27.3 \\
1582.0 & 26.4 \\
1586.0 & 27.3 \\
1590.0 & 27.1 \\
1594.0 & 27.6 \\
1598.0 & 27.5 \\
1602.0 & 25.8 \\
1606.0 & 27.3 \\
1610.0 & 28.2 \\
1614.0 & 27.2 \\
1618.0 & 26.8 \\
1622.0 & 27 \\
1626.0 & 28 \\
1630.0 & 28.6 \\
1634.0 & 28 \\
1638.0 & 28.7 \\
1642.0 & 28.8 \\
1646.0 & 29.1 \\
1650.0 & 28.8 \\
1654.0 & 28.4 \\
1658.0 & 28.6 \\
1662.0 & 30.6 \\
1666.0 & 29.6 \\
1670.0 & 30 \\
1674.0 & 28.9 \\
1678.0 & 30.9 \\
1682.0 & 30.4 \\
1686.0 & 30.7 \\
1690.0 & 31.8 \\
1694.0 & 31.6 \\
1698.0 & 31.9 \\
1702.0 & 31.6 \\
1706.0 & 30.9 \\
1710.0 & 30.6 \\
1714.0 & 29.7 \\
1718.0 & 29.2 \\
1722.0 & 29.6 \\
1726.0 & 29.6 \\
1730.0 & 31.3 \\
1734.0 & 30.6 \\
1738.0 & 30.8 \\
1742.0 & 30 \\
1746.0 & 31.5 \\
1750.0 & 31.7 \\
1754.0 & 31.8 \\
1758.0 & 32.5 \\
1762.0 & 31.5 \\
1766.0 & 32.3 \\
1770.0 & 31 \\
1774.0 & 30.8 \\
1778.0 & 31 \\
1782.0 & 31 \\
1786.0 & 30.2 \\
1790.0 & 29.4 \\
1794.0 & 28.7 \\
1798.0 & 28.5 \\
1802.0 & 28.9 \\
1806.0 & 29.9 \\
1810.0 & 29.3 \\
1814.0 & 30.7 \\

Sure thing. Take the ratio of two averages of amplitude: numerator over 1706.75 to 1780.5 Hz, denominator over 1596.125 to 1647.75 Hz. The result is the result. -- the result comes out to 1.1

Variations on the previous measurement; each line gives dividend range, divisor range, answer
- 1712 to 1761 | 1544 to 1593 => 1.09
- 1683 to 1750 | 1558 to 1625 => 1.12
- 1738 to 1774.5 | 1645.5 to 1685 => 1.06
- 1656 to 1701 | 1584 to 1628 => 1.12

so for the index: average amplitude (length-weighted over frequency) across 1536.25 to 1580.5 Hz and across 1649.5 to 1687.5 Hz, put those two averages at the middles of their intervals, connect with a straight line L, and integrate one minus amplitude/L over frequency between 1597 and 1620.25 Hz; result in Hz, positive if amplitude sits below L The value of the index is 1.5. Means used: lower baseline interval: 28.4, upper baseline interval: 29.7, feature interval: 27.1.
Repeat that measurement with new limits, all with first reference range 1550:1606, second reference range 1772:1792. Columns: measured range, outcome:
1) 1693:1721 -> -1.17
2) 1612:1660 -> 0.63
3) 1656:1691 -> -1.30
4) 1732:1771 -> -1.69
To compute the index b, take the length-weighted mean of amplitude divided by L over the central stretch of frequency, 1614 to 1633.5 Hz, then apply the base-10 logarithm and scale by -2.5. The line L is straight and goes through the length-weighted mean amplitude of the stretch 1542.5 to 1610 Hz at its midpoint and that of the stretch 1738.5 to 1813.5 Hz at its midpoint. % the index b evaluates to 0.035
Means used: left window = 27.9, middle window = 27.6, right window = 30.6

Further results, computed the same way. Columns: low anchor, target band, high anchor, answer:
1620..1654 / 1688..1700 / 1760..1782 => -0.08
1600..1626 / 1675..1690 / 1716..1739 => -0.06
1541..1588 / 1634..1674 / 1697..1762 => 0.02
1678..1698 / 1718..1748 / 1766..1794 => 0.02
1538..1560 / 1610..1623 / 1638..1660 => 0.06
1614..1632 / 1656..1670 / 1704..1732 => -0.04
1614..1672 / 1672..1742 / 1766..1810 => -0.05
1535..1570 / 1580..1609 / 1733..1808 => 0.07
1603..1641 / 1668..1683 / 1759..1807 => -0.05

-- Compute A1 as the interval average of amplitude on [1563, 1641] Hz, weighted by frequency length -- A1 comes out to 27.6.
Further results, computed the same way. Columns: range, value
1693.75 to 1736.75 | 30.6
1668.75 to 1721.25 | 30.6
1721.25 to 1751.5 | 30.7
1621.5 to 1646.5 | 28.3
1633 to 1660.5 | 28.7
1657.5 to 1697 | 30.4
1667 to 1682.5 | 30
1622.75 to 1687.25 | 29.2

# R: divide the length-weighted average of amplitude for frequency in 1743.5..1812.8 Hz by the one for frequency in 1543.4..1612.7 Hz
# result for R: 1.10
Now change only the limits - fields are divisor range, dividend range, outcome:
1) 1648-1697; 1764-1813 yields 1.00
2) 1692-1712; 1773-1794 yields 0.97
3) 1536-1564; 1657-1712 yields 1.08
